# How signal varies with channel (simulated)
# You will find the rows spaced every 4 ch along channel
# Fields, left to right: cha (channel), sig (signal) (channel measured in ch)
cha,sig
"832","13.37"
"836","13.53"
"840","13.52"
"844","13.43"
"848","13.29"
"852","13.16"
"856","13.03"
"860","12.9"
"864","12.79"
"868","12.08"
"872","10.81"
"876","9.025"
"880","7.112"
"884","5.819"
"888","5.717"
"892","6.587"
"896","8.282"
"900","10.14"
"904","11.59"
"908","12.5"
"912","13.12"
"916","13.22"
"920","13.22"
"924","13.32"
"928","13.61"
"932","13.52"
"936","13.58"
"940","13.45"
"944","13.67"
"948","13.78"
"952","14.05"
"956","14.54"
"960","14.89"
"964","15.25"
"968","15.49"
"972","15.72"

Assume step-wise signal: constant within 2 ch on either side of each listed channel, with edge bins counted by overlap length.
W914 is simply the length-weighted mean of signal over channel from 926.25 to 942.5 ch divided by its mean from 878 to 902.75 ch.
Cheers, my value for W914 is 1.83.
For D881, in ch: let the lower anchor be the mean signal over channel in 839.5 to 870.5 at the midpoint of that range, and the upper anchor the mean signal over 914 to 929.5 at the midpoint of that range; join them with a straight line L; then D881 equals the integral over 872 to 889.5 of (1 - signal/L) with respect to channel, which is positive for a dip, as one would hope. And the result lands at 7.6 ch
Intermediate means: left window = 13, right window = 13.3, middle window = 7.4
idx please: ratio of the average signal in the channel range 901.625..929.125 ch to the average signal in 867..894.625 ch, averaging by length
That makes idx 1.61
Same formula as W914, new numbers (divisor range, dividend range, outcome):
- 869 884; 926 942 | 1.54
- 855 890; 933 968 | 1.45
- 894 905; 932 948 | 1.38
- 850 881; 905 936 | 1.15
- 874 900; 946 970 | 2.00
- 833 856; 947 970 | 1.10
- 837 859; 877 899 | 0.52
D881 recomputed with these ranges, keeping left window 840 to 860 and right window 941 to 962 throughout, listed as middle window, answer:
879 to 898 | 9.7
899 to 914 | 2.0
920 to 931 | 0.4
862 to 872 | 0.9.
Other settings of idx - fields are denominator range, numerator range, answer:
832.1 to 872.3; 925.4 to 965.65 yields 1.08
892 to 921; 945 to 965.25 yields 1.28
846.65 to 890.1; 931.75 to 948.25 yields 1.30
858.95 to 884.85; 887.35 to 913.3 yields 0.97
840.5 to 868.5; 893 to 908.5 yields 0.78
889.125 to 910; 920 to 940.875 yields 1.40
